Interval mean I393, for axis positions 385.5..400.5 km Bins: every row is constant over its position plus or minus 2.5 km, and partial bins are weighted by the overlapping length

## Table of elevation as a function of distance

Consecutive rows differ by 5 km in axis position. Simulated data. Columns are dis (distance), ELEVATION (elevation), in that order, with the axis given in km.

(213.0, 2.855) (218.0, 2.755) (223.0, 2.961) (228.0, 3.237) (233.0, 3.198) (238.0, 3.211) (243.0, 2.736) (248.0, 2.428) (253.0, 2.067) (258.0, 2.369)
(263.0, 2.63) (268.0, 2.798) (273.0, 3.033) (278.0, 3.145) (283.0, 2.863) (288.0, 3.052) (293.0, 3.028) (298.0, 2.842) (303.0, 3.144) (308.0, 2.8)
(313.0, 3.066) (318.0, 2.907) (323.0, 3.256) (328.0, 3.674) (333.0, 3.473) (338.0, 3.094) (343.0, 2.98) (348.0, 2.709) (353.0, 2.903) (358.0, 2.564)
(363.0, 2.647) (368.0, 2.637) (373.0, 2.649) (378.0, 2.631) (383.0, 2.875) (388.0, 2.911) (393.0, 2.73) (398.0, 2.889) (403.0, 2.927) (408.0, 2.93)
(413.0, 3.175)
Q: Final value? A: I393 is 2.84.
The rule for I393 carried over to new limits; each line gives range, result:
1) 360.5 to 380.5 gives 2.64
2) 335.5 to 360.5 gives 2.85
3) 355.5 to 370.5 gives 2.62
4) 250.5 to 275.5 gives 2.58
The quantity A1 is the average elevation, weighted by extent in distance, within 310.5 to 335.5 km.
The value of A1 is 3.28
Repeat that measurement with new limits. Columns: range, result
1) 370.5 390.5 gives 2.77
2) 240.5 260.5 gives 2.4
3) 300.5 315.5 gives 3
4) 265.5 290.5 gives 2.98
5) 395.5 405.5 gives 2.91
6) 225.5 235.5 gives 3.22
